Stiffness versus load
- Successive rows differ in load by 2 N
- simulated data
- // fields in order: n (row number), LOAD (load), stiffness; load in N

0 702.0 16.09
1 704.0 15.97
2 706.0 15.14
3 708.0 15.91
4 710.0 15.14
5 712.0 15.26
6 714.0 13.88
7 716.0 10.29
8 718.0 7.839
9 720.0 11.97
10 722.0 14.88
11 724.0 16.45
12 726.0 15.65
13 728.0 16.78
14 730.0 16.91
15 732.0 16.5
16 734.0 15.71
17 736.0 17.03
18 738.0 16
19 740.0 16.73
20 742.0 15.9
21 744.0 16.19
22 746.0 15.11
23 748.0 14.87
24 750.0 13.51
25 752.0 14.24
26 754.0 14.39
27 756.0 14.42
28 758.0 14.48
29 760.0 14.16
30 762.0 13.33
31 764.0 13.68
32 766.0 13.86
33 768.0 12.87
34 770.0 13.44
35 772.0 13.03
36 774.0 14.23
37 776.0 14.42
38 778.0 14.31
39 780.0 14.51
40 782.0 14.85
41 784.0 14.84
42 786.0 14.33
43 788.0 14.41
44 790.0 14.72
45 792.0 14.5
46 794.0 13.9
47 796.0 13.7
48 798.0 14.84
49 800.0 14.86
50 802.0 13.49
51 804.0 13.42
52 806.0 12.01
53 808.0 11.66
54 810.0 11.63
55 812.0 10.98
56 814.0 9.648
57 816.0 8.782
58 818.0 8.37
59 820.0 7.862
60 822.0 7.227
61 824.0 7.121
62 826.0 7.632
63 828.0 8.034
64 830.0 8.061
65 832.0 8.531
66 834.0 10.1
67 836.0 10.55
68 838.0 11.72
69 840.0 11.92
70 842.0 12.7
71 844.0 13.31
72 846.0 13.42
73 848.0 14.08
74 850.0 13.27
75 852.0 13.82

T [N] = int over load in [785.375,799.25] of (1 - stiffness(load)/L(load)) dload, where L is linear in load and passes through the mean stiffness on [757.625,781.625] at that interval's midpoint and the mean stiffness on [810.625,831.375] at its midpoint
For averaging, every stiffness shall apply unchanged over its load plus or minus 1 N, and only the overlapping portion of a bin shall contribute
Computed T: -3.5 N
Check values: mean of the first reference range 13.9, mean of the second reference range 8.43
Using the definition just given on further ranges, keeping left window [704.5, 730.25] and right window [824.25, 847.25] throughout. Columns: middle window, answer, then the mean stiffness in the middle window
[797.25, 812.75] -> -1.9 N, 12.9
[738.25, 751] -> -1.9 N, 15.4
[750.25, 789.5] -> -4.7 N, 14.1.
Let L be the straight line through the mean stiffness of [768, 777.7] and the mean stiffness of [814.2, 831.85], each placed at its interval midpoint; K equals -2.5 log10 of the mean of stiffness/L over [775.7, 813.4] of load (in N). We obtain -0.22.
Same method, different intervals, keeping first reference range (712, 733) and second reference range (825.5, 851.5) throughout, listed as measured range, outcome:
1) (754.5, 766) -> -0.066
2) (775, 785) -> -0.153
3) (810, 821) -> 0.248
